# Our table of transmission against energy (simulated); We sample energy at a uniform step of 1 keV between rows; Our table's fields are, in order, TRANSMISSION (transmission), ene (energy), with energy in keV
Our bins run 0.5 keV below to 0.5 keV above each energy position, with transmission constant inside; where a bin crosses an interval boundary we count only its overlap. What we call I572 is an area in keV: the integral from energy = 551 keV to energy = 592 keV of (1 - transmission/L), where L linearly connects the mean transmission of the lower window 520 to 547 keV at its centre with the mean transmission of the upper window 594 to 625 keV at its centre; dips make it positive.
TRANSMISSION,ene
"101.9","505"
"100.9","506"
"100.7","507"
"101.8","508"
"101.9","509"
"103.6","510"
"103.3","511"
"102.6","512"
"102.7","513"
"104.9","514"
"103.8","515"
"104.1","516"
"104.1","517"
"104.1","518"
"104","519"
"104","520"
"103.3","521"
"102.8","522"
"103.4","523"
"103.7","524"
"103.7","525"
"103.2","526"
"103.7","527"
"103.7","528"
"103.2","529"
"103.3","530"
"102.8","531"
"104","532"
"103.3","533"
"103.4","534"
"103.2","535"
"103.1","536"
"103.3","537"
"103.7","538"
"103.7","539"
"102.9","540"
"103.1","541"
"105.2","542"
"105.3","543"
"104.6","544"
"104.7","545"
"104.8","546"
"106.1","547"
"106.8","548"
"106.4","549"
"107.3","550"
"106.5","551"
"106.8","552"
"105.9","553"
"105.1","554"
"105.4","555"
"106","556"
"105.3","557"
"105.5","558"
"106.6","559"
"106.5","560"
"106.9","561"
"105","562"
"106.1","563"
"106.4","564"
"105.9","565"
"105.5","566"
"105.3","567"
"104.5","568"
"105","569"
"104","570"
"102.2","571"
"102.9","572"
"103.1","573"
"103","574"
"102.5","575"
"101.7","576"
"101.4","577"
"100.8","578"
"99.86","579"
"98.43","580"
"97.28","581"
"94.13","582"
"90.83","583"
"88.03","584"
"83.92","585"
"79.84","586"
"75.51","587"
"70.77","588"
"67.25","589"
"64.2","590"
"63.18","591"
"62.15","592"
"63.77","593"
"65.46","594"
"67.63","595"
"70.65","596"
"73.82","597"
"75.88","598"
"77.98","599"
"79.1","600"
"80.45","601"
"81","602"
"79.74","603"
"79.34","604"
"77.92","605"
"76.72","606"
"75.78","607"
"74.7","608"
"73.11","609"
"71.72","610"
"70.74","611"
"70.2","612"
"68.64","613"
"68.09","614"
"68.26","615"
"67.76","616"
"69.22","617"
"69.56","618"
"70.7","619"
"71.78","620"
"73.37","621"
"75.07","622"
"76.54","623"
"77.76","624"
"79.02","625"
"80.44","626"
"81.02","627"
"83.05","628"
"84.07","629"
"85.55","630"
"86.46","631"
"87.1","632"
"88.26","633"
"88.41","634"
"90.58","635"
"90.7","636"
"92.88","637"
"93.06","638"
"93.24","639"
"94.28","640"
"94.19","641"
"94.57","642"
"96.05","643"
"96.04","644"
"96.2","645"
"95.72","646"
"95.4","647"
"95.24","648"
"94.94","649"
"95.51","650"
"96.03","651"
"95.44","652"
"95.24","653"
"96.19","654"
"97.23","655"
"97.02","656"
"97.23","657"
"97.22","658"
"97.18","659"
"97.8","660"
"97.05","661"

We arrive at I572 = -3.7 keV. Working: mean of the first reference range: 104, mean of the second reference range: 73.7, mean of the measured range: 97.1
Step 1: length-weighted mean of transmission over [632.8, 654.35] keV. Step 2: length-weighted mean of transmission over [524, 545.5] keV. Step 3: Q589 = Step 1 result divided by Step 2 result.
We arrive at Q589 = 0.91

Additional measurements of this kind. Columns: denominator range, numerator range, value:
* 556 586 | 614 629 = 0.74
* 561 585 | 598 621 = 0.73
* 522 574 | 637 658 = 0.91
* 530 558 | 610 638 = 0.75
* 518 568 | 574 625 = 0.74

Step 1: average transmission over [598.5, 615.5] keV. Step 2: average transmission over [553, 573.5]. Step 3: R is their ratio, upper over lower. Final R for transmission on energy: 0.71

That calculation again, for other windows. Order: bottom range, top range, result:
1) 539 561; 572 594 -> 0.82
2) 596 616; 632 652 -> 1.25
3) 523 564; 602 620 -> 0.69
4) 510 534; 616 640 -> 0.79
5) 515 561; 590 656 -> 0.78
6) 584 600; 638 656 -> 1.33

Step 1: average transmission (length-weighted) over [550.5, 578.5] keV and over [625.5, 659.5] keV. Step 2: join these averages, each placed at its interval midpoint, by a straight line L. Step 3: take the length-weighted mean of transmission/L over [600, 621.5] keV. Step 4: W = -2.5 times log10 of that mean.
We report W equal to 0.308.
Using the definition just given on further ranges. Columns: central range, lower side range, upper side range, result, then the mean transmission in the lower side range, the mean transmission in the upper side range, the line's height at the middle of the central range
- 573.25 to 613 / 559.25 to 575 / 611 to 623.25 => 0.09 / 105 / 70.6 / 87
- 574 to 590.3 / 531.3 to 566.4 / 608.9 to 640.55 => 0.06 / 105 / 79.5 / 93.9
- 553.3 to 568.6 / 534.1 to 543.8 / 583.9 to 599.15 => -0.17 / 104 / 71.3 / 90.2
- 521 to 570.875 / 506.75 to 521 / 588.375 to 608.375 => -0.15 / 103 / 72.8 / 91.7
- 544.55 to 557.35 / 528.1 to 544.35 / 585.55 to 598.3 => -0.12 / 104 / 69.1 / 94.5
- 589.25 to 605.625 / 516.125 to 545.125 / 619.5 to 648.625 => 0.27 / 104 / 87.5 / 93.2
